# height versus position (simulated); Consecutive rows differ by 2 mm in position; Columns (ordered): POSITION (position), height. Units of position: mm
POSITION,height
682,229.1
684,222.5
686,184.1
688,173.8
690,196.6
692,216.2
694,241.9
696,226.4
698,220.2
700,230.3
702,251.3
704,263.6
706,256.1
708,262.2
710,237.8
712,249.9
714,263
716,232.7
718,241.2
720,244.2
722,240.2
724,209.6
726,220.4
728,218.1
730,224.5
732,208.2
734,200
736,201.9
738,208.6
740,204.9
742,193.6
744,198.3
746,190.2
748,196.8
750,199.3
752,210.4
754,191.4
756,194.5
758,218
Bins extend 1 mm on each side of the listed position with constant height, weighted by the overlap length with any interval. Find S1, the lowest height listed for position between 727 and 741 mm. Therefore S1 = 200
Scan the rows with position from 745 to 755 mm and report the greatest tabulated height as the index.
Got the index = 210.4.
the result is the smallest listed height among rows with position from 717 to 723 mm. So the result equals 240.2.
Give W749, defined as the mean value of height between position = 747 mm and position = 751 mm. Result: 198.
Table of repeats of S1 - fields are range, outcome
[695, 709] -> 220.2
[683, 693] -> 173.8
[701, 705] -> 251.3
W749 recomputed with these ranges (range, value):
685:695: 203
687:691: 185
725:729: 219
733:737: 201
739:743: 199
